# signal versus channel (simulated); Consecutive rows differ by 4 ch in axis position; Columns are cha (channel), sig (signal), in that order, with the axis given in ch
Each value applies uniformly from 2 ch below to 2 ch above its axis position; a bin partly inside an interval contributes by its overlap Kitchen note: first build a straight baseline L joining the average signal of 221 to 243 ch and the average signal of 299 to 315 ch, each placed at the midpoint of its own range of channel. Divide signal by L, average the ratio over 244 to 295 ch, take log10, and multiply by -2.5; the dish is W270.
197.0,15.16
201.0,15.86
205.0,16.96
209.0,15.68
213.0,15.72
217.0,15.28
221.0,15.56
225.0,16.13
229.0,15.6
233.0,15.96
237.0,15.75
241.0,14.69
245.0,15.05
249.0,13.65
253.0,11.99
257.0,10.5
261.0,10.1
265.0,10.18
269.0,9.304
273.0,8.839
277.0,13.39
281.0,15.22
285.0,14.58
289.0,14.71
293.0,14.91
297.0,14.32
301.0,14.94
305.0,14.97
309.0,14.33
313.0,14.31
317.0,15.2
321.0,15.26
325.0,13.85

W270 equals 0.21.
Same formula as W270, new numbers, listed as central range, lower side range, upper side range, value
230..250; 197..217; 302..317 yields 0.027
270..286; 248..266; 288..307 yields 0.037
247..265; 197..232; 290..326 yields 0.321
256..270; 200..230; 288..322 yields 0.456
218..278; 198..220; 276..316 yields 0.167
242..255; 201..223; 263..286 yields -0.011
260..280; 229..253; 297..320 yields 0.359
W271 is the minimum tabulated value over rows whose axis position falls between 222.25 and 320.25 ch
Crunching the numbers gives 8.839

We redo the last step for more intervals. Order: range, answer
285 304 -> 14.32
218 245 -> 14.69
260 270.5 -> 9.304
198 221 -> 15.28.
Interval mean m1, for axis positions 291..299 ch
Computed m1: 14.6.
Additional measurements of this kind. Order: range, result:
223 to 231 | 15.9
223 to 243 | 15.6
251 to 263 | 10.9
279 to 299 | 14.7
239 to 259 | 13.2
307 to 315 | 14.3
